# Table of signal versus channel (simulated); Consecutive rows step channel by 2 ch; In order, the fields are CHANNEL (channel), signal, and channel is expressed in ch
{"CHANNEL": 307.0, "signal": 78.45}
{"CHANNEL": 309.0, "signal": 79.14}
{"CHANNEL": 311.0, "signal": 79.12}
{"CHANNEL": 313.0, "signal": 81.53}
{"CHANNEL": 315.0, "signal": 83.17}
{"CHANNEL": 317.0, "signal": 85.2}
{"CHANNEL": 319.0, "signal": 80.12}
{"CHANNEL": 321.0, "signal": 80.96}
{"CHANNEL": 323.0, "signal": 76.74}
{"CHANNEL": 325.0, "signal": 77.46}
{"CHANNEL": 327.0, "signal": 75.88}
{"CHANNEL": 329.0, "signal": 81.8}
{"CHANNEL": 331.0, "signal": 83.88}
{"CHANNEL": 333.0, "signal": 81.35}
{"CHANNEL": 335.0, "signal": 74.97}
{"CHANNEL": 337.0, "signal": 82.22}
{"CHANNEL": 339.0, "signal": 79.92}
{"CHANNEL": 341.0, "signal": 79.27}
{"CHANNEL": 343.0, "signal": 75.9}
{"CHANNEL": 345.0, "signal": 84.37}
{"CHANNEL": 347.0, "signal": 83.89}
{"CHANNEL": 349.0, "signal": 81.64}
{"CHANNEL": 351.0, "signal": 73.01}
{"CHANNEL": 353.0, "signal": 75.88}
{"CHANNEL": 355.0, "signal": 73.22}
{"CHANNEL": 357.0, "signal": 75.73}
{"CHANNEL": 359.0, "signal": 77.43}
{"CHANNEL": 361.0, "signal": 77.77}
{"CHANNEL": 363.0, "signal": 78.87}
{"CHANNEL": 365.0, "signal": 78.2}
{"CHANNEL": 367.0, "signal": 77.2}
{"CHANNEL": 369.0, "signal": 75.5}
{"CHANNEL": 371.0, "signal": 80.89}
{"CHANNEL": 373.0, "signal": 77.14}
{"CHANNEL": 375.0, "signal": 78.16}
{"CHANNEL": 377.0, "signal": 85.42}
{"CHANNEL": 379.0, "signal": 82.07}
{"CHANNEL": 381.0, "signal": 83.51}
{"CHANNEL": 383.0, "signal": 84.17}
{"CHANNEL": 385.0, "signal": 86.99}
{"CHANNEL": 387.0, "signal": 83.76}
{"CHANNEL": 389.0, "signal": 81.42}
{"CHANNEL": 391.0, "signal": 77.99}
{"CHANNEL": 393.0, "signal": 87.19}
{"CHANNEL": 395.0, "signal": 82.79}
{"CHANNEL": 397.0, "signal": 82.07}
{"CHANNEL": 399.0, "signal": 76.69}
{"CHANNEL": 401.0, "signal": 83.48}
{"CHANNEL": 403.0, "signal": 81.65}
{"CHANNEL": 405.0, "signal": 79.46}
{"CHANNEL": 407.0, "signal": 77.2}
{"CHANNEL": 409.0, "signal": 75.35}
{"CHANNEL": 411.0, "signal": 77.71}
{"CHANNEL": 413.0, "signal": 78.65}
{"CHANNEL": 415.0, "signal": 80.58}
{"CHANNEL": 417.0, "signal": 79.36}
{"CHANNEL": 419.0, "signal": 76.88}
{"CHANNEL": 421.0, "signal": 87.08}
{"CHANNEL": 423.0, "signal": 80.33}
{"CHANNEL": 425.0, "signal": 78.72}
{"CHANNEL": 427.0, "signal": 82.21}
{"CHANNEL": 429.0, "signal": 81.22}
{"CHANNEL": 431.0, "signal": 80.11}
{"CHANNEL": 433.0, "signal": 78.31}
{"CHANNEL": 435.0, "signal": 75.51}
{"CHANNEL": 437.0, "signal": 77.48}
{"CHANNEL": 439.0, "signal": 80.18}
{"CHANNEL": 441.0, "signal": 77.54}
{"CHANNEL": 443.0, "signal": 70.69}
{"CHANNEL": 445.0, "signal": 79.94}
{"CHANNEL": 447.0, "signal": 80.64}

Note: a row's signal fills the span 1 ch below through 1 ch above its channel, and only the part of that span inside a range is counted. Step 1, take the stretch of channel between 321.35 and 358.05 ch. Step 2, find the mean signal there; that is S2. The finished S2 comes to 78.8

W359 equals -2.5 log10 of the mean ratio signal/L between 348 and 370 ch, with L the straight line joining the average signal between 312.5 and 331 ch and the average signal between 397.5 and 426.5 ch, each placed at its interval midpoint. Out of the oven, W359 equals 0.05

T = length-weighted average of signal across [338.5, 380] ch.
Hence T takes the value 78.6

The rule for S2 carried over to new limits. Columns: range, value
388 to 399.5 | 81.6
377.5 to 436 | 80.8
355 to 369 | 77.1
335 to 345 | 79.4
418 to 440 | 79.8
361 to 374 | 78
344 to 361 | 78.1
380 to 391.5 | 83.2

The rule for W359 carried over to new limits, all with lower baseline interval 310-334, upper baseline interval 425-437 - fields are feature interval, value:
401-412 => 0.011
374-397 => -0.043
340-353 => 0.012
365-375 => 0.031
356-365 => 0.036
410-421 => 0.000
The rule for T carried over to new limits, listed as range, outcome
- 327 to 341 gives 80.2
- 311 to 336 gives 80.2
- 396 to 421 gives 79.4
